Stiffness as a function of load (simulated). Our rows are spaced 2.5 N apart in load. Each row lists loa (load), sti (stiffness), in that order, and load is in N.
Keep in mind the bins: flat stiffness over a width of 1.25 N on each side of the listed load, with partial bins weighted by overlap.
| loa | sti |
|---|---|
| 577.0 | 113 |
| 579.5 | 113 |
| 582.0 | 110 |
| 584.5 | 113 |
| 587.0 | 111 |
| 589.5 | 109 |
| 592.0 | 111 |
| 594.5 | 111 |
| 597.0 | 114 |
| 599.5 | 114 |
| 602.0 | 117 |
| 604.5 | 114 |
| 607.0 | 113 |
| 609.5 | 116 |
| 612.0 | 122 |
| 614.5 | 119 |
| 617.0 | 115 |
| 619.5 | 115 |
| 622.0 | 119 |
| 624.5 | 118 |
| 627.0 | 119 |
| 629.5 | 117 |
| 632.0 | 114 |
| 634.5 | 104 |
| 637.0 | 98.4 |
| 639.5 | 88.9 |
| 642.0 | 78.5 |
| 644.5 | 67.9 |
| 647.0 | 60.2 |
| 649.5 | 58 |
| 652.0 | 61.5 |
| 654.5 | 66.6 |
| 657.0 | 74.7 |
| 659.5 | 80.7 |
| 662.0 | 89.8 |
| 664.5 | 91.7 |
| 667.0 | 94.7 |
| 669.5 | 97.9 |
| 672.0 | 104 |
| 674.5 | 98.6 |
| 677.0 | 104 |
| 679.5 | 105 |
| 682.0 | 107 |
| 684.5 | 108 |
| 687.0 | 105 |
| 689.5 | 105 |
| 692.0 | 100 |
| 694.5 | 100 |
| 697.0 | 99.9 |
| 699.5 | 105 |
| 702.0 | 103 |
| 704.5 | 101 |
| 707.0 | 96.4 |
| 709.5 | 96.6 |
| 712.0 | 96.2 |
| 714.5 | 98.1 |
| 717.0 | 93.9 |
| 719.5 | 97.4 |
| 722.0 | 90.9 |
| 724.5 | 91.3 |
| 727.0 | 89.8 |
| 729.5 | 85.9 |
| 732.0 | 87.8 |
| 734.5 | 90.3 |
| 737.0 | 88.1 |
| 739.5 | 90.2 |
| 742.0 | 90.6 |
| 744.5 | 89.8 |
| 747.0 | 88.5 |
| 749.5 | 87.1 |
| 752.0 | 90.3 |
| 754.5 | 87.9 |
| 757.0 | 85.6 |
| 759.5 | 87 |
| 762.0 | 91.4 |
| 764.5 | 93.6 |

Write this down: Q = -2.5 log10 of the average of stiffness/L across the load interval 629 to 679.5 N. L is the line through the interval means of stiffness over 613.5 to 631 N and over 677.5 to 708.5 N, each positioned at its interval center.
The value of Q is 0.255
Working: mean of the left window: 117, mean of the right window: 103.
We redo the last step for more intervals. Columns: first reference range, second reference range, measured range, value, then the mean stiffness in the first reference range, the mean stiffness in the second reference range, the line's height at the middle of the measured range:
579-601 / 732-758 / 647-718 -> 0.04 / 112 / 88.8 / 98.1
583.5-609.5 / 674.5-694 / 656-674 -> 0.17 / 113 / 104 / 106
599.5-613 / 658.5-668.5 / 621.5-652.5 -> 0.11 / 116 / 89.7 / 102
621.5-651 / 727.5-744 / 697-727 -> -0.08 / 94.4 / 88.9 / 90.2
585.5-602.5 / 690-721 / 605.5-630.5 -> -0.08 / 112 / 99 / 109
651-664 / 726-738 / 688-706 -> -0.23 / 75.9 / 88.4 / 82.5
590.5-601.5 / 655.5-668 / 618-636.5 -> -0.15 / 113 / 85.8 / 99.9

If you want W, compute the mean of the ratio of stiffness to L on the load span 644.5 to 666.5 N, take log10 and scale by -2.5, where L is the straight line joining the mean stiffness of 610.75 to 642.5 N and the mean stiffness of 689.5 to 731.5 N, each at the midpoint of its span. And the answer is 0.40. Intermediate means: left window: 111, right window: 96.7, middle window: 73.4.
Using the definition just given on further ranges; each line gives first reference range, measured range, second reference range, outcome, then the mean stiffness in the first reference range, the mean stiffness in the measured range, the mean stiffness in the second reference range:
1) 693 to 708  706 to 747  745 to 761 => 0.03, 101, 91.9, 87.9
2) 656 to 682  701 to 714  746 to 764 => -0.07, 94.9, 98.5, 88.5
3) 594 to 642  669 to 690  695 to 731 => -0.02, 112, 104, 96.1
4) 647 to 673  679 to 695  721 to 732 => -0.23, 80.7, 104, 89.3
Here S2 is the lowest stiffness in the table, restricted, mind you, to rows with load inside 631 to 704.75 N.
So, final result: 58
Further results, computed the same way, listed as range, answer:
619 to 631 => 115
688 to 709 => 96.4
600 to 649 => 60.2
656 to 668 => 74.7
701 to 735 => 85.9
